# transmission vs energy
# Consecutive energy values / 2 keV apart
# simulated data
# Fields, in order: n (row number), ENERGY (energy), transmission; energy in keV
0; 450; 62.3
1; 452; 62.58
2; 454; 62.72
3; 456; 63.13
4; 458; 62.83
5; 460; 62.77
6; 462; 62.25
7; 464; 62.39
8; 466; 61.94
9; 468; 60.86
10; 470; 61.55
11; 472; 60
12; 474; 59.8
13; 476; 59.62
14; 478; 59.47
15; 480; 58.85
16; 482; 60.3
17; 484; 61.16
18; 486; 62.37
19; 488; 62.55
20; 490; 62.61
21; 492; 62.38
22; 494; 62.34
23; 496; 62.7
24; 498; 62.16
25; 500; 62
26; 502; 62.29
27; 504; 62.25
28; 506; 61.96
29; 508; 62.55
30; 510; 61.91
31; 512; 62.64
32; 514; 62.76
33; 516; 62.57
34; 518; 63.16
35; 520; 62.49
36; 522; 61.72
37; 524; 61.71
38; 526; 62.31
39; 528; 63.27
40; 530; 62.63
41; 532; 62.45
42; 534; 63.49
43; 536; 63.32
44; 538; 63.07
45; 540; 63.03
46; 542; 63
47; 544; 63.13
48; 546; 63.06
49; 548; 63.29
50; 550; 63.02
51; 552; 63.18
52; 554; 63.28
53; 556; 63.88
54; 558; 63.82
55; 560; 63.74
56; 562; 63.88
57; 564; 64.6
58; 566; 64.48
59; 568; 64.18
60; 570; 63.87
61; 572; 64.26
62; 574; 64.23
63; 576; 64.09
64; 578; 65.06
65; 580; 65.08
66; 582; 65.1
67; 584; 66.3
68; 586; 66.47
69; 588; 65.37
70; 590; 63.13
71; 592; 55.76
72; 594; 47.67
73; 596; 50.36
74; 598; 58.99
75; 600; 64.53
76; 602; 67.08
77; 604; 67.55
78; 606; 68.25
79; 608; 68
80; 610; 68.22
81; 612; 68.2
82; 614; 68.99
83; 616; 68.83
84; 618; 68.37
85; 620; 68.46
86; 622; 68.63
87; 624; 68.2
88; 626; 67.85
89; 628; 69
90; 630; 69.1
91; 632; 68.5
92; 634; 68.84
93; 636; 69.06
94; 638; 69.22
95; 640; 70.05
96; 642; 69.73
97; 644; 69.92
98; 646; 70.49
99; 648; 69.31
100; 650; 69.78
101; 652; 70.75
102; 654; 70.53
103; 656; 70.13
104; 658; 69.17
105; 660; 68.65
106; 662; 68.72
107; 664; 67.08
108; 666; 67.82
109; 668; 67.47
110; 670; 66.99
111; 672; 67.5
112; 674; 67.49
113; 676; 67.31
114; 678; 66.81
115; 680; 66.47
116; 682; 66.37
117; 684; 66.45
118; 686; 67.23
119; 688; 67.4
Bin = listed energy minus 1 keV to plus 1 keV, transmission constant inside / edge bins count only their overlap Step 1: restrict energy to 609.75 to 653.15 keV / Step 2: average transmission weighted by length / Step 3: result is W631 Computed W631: 69.1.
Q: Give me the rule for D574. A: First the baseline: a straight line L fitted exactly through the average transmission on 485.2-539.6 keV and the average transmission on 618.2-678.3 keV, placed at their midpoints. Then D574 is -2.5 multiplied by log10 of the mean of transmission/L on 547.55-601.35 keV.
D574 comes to 0.05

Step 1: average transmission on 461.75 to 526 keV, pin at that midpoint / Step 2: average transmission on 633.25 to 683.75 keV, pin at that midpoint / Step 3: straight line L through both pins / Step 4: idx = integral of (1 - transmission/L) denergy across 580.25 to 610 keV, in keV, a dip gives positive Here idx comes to 1.5 keV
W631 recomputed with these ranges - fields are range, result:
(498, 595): 62.9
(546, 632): 64.7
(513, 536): 62.6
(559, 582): 64.3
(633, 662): 69.7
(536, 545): 63.1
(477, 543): 62.2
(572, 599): 61.5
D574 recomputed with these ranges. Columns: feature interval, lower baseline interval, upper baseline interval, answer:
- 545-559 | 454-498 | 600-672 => 0.03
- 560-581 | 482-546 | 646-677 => 0.01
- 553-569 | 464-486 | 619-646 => 0.02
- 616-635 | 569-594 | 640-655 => -0.01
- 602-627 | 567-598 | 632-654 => -0.04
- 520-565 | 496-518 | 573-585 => 0.01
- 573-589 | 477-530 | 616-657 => 0.02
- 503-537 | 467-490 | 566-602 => -0.02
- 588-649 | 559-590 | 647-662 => 0.02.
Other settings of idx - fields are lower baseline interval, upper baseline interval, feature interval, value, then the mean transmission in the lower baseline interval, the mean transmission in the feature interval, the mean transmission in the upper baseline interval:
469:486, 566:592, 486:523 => -0.6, 60.2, 62.4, 64.4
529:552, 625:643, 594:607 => 1.0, 63.1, 61.6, 69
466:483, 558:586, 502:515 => -0.1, 60.2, 62.3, 64.6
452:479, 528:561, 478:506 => 0.1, 61.5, 61.8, 63.2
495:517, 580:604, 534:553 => -0.4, 62.3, 63.1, 61.4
